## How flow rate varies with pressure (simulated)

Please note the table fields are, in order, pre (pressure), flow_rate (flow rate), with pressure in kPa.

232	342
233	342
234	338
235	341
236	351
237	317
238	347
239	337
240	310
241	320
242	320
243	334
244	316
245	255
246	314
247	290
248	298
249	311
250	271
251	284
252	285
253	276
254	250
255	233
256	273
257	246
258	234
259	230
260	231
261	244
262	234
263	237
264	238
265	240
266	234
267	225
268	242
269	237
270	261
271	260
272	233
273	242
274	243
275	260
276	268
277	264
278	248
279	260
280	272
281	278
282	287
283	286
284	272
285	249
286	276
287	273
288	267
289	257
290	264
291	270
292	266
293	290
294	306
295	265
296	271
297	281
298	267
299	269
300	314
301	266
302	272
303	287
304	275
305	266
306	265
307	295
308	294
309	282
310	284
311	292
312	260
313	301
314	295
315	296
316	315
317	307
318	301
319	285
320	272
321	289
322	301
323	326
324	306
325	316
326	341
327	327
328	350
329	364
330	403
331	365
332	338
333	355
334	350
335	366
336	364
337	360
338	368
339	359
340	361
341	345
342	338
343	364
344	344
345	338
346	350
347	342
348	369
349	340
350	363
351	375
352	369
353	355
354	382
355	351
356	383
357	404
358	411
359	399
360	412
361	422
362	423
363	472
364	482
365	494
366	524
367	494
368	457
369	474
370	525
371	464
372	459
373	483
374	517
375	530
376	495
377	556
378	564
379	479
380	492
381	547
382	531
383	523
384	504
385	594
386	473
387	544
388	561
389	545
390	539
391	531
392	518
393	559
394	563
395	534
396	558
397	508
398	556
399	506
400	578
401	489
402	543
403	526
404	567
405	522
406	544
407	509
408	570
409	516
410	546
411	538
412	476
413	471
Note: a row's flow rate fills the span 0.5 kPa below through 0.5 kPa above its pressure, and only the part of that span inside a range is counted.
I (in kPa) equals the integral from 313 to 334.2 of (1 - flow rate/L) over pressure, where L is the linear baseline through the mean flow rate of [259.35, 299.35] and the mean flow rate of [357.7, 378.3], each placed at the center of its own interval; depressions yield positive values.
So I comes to 2.7 kPa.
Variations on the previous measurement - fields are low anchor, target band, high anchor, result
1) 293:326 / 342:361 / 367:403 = 2.2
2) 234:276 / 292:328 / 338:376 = 6.0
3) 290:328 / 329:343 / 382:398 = 0.5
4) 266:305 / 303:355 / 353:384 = 6.2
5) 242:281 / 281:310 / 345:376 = 3.8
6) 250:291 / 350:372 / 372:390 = 2.1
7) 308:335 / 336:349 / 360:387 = 1.2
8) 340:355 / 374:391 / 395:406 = -2.0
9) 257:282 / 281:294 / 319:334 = 0.0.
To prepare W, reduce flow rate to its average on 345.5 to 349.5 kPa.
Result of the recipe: 350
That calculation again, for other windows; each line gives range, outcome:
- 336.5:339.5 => 362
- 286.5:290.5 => 265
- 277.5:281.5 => 264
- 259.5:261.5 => 238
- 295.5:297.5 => 276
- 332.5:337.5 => 359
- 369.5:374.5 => 490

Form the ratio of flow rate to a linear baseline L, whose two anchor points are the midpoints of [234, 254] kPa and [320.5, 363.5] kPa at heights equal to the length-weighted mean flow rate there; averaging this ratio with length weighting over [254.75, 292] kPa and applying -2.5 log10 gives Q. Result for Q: 0.27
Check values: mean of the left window 309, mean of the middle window 253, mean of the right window 362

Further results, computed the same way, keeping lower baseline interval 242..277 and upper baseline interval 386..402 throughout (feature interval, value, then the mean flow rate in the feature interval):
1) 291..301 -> 0.198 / 280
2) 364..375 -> -0.008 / 491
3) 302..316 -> 0.262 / 285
